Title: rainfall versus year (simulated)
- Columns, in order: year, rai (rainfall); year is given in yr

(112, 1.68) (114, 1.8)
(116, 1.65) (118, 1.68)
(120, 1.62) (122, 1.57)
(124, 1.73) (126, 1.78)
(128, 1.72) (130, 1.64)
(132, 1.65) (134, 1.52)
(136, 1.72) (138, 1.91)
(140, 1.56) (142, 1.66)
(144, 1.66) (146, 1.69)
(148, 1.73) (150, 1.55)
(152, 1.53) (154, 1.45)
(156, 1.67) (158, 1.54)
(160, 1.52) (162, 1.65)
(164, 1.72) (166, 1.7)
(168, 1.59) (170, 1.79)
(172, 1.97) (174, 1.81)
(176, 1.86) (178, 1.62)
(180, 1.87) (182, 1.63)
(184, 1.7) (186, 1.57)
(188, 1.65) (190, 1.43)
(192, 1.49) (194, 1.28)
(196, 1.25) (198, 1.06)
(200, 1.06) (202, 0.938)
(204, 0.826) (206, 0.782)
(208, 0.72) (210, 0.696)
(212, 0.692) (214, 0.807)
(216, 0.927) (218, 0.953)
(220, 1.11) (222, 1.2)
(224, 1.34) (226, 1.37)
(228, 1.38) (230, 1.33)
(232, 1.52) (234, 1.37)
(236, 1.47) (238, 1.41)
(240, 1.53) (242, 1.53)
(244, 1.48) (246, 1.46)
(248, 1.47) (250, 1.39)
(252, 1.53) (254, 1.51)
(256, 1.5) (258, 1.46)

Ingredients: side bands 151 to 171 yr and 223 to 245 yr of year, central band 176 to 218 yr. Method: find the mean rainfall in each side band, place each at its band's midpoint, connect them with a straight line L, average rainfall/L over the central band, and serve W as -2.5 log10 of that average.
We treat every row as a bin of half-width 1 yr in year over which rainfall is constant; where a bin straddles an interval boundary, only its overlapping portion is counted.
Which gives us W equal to 0.26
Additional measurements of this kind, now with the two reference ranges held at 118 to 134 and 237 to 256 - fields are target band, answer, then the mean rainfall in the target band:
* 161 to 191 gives -0.08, 1.7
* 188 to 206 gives 0.31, 1.17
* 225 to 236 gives 0.08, 1.4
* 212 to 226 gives 0.40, 1.05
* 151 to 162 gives 0.04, 1.55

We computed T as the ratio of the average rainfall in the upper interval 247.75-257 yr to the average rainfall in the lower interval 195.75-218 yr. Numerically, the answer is 1.7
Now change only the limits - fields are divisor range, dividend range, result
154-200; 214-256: 0.85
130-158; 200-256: 0.74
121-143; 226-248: 0.86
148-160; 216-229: 0.77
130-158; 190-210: 0.64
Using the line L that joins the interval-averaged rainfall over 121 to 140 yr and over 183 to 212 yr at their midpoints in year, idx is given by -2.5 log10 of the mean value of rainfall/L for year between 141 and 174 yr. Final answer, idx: -0.132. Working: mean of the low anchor 1.69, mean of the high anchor 1.16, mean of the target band 1.66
